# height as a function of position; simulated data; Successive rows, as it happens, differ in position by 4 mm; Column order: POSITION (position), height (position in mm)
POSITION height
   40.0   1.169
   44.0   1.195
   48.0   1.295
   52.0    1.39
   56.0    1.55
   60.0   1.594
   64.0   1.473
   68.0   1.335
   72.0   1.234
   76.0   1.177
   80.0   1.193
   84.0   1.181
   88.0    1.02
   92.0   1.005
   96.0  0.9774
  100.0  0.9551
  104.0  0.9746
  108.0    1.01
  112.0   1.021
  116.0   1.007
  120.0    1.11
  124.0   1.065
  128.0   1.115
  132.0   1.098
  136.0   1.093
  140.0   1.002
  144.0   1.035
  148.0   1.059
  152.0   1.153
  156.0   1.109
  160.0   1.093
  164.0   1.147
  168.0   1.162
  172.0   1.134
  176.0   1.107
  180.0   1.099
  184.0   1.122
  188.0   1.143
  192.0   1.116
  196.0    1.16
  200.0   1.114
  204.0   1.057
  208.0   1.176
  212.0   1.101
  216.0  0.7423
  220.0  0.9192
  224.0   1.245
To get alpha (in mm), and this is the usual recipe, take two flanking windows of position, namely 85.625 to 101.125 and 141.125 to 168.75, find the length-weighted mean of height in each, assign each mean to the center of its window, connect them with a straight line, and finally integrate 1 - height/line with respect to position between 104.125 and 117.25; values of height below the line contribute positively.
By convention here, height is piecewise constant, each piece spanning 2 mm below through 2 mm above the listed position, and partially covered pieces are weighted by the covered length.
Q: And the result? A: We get 0.2 mm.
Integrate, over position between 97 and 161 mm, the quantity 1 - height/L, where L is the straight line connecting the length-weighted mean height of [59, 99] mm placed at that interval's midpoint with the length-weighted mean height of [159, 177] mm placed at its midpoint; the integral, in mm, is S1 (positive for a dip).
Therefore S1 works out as 5.94 mm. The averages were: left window 1.2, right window 1.13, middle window 1.05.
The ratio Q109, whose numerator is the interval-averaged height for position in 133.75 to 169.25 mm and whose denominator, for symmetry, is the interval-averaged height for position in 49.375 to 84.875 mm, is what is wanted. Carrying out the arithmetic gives 0.81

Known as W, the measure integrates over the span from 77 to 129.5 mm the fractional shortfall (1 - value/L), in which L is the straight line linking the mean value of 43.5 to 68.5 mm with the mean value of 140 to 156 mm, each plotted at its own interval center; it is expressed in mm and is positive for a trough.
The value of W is 8.1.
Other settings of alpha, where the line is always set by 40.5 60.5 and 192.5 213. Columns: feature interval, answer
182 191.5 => 0.15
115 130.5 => 2.16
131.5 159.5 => 3.18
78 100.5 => 4.26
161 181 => 0.77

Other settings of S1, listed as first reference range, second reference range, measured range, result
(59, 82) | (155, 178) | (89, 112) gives 4.96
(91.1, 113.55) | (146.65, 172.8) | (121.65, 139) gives -0.55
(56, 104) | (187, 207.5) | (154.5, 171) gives 0.23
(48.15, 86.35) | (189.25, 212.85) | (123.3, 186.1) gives 5.08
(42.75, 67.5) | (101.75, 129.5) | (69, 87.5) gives 1.23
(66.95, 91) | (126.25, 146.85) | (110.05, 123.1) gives 0.68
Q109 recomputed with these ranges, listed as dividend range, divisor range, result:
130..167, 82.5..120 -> 1.07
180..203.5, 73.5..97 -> 1.02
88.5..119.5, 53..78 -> 0.72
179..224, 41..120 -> 0.91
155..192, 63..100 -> 0.97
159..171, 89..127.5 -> 1.12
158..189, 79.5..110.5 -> 1.09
